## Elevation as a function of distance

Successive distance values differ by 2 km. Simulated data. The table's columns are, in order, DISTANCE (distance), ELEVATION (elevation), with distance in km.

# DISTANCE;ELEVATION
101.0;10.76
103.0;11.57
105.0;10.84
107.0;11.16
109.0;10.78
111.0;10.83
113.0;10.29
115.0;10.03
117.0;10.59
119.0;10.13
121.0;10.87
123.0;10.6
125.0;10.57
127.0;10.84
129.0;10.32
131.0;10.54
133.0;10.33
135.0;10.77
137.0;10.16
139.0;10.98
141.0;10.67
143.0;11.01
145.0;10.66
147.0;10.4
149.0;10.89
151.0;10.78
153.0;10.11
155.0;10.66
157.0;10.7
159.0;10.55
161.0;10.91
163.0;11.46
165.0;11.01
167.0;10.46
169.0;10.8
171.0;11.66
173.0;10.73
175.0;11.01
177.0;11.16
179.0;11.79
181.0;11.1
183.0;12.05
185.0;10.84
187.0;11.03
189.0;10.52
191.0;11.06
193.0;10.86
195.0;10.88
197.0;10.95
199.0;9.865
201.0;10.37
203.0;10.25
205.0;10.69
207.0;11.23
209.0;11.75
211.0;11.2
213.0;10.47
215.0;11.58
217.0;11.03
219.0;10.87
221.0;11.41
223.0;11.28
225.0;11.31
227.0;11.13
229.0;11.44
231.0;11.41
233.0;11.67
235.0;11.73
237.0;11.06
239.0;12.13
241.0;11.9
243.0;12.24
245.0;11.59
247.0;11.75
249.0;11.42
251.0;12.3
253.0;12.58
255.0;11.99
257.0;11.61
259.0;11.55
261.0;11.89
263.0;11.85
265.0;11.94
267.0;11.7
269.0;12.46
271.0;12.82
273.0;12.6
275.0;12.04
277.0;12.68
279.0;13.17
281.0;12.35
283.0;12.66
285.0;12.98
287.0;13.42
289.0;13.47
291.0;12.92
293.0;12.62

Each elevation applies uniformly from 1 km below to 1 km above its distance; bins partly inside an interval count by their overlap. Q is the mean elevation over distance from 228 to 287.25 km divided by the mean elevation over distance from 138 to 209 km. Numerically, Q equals 1.1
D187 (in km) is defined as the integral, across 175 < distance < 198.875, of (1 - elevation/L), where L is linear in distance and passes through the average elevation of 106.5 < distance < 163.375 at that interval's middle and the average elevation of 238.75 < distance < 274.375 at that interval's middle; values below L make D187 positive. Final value 0.3 km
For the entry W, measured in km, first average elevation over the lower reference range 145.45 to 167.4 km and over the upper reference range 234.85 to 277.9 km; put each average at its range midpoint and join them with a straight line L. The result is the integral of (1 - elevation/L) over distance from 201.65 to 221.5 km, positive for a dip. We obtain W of 0.7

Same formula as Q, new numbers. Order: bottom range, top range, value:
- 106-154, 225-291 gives 1.14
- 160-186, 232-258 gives 1.06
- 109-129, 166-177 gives 1.04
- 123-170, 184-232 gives 1.03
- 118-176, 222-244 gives 1.08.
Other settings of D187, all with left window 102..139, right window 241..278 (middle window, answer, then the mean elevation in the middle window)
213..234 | 0.74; 11.3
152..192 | 0.64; 11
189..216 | 1.47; 10.8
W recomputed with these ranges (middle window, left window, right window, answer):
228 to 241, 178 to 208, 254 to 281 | 0.02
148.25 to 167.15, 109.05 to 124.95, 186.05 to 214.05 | -0.21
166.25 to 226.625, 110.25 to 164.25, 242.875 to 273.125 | 1.49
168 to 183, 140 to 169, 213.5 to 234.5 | -0.45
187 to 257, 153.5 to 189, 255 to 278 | 1.87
